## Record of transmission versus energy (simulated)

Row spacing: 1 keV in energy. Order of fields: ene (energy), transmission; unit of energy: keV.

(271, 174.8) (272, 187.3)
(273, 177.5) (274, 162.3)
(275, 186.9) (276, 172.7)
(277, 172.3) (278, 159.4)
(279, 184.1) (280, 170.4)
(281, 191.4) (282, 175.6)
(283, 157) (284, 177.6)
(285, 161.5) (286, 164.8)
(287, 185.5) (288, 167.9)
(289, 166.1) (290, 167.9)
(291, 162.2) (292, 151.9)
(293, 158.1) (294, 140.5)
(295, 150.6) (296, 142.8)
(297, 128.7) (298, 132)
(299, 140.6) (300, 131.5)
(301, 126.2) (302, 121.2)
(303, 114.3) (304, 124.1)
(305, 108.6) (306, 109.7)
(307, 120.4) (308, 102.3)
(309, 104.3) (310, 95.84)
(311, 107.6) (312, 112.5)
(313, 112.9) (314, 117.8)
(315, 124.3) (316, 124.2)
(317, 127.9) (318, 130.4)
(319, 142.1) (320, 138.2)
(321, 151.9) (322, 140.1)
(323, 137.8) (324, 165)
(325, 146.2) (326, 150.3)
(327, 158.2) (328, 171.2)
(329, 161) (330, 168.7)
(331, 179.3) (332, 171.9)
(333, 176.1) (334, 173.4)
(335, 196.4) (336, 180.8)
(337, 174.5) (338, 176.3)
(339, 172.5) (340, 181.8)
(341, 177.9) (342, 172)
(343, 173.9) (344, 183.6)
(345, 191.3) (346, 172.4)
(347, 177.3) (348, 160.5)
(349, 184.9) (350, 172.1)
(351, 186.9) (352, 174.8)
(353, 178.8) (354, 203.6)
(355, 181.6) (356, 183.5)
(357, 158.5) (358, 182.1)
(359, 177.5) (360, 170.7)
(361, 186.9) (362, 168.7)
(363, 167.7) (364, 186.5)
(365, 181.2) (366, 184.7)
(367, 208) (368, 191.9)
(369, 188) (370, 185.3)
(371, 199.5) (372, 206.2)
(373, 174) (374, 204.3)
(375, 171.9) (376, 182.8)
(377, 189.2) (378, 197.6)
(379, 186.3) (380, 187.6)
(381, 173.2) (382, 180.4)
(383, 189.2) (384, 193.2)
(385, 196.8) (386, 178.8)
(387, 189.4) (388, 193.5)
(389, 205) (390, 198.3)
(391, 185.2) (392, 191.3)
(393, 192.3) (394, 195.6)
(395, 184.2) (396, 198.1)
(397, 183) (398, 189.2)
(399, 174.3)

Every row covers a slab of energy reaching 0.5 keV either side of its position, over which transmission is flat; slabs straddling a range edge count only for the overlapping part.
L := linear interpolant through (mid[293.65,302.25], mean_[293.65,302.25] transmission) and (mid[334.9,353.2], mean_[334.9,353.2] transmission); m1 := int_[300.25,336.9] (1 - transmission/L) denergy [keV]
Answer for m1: 3.9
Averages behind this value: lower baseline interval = 135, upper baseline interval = 178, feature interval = 139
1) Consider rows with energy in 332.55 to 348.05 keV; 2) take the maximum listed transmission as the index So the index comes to 196.4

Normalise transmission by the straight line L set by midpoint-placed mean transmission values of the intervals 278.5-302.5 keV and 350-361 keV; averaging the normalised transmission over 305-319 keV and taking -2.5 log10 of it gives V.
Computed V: 0.38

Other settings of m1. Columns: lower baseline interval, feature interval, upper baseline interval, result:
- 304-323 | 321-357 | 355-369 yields -4.81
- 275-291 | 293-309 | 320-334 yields 3.87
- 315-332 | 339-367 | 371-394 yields -1.58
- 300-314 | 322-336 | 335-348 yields -0.97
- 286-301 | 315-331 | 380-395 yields 1.55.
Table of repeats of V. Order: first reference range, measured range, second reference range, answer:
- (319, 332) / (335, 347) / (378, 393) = -0.09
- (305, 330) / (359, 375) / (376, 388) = -0.07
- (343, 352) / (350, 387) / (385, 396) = 0.00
